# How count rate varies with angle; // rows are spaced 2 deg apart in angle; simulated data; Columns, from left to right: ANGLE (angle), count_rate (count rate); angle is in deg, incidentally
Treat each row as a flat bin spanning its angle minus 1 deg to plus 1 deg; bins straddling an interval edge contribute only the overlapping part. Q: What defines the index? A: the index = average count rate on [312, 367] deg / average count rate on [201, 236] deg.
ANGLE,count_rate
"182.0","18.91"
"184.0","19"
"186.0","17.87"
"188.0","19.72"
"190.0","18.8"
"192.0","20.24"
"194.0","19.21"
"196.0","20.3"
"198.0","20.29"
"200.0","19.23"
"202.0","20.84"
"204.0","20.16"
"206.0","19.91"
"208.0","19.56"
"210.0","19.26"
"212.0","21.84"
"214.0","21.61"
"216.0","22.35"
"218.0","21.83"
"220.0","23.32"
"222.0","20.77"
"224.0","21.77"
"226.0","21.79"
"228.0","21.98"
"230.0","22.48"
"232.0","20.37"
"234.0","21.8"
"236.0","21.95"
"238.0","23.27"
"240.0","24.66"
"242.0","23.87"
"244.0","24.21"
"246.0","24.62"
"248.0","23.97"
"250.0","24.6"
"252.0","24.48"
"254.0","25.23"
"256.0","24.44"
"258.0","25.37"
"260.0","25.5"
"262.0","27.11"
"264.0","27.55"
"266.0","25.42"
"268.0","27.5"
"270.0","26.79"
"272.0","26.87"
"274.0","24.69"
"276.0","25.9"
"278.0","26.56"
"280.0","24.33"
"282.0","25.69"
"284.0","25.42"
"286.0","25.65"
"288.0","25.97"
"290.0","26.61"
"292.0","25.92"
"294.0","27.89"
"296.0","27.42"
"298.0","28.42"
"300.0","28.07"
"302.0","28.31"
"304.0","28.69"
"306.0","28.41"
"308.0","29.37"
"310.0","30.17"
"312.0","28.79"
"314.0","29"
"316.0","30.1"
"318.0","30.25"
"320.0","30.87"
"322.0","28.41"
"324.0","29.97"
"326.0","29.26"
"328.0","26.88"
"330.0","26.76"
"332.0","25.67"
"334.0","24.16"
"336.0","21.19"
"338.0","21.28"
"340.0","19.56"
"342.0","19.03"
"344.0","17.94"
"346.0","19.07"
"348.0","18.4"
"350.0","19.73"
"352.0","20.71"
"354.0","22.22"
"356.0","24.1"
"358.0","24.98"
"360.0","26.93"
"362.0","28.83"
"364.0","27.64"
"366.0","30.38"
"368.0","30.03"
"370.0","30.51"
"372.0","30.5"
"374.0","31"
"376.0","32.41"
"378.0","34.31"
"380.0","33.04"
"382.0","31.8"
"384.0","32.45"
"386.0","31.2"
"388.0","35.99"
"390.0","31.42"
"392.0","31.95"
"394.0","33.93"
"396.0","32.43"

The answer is 1.17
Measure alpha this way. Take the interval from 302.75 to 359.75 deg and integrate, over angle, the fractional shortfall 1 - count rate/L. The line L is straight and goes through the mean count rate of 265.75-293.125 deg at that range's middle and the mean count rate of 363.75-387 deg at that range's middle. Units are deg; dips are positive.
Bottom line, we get 7.00 deg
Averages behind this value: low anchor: 26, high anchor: 31.4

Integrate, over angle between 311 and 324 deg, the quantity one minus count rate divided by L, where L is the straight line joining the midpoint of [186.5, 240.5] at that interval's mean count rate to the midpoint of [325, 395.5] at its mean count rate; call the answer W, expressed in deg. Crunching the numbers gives -2.2 deg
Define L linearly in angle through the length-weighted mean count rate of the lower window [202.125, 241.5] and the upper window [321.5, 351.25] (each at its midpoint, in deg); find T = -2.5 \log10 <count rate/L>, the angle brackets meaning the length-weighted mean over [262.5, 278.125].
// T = -0.19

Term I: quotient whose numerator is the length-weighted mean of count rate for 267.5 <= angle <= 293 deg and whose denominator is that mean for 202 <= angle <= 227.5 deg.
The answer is 1.2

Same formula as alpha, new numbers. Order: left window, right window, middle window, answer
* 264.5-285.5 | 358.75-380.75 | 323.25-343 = 3.0 deg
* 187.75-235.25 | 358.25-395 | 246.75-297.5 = -2.6 deg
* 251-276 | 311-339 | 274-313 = -0.8 deg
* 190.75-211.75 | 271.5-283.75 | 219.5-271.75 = -1.8 deg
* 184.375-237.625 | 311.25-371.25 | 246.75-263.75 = -2.2 deg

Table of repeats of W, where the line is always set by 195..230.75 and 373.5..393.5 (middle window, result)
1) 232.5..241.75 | -0.06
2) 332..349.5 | 5.48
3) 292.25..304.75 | -0.52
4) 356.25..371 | 1.44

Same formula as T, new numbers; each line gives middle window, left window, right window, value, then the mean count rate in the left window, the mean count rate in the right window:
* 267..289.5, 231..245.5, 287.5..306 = 0.01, 22.9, 27.6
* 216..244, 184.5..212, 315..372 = -0.07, 19.7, 25.3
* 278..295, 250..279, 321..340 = -0.01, 25.9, 25.6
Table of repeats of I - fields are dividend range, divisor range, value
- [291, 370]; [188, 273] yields 1.15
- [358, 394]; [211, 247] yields 1.38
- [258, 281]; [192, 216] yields 1.29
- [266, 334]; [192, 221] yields 1.33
